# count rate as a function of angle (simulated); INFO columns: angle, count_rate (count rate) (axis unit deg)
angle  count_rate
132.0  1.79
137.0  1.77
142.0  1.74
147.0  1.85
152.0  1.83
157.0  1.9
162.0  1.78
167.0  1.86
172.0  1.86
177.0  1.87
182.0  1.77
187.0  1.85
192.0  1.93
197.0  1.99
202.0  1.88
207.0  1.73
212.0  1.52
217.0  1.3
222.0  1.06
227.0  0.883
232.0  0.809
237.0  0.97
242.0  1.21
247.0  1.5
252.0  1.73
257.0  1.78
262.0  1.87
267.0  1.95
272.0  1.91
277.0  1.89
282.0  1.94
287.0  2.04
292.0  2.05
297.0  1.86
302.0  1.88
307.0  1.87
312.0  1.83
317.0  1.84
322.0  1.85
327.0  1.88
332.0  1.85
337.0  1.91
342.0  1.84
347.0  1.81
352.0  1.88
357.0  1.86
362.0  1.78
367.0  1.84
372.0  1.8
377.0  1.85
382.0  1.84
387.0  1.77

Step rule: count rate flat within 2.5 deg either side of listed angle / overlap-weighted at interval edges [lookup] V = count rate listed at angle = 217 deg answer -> 1.3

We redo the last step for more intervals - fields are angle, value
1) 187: 1.85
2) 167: 1.86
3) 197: 1.99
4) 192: 1.93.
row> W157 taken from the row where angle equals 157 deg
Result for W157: 1.9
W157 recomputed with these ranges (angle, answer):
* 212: 1.52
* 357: 1.86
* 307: 1.87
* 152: 1.83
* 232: 0.809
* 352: 1.88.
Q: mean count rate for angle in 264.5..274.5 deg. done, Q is 1.93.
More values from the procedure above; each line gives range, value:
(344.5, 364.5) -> 1.83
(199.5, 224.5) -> 1.5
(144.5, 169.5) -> 1.84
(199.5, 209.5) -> 1.8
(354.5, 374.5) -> 1.82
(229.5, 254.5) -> 1.24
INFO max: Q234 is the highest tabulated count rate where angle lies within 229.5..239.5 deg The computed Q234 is 0.97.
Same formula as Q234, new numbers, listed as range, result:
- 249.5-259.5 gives 1.78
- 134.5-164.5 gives 1.9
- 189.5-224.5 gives 1.99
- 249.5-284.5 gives 1.95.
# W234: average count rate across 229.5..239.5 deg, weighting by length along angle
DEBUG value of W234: 0.889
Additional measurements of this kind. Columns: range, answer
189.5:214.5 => 1.81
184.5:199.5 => 1.92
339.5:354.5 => 1.84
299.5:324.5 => 1.85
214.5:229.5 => 1.08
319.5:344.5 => 1.87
